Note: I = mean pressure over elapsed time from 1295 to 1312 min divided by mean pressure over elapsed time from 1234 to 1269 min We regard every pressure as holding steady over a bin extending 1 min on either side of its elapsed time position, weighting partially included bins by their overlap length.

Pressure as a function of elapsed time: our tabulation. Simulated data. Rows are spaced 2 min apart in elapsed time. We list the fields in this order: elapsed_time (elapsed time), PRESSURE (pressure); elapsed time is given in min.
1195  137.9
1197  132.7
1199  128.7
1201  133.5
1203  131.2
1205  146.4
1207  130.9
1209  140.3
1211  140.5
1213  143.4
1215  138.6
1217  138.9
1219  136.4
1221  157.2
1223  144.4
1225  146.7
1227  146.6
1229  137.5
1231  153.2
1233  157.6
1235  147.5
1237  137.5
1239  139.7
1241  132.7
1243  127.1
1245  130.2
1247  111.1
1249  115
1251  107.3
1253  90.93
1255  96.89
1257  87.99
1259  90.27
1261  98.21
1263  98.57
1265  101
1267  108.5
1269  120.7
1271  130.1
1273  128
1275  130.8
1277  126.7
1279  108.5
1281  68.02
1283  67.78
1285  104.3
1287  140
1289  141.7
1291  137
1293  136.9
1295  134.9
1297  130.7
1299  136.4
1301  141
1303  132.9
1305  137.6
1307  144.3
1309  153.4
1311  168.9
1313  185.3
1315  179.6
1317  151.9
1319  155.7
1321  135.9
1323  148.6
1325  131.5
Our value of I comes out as 1.3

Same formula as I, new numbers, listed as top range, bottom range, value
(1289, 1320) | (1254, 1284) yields 1.42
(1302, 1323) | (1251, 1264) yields 1.63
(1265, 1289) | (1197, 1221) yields 0.82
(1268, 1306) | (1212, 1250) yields 0.89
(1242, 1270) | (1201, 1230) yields 0.75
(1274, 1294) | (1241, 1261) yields 1.08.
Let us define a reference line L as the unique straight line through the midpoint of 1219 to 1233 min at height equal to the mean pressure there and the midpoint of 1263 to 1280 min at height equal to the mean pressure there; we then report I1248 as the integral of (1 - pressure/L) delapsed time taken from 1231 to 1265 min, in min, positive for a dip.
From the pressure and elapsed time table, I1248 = 4.2 min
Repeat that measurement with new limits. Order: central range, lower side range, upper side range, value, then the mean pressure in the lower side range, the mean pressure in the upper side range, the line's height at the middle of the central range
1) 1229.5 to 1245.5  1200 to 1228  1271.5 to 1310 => -0.50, 141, 126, 137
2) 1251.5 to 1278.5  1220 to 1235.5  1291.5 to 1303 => 6.35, 149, 136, 142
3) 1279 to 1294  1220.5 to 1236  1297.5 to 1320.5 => 3.78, 149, 152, 151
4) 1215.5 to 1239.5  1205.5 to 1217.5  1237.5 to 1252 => -2.48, 139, 124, 132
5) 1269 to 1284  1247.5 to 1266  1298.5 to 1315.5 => 1.21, 98.8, 153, 120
